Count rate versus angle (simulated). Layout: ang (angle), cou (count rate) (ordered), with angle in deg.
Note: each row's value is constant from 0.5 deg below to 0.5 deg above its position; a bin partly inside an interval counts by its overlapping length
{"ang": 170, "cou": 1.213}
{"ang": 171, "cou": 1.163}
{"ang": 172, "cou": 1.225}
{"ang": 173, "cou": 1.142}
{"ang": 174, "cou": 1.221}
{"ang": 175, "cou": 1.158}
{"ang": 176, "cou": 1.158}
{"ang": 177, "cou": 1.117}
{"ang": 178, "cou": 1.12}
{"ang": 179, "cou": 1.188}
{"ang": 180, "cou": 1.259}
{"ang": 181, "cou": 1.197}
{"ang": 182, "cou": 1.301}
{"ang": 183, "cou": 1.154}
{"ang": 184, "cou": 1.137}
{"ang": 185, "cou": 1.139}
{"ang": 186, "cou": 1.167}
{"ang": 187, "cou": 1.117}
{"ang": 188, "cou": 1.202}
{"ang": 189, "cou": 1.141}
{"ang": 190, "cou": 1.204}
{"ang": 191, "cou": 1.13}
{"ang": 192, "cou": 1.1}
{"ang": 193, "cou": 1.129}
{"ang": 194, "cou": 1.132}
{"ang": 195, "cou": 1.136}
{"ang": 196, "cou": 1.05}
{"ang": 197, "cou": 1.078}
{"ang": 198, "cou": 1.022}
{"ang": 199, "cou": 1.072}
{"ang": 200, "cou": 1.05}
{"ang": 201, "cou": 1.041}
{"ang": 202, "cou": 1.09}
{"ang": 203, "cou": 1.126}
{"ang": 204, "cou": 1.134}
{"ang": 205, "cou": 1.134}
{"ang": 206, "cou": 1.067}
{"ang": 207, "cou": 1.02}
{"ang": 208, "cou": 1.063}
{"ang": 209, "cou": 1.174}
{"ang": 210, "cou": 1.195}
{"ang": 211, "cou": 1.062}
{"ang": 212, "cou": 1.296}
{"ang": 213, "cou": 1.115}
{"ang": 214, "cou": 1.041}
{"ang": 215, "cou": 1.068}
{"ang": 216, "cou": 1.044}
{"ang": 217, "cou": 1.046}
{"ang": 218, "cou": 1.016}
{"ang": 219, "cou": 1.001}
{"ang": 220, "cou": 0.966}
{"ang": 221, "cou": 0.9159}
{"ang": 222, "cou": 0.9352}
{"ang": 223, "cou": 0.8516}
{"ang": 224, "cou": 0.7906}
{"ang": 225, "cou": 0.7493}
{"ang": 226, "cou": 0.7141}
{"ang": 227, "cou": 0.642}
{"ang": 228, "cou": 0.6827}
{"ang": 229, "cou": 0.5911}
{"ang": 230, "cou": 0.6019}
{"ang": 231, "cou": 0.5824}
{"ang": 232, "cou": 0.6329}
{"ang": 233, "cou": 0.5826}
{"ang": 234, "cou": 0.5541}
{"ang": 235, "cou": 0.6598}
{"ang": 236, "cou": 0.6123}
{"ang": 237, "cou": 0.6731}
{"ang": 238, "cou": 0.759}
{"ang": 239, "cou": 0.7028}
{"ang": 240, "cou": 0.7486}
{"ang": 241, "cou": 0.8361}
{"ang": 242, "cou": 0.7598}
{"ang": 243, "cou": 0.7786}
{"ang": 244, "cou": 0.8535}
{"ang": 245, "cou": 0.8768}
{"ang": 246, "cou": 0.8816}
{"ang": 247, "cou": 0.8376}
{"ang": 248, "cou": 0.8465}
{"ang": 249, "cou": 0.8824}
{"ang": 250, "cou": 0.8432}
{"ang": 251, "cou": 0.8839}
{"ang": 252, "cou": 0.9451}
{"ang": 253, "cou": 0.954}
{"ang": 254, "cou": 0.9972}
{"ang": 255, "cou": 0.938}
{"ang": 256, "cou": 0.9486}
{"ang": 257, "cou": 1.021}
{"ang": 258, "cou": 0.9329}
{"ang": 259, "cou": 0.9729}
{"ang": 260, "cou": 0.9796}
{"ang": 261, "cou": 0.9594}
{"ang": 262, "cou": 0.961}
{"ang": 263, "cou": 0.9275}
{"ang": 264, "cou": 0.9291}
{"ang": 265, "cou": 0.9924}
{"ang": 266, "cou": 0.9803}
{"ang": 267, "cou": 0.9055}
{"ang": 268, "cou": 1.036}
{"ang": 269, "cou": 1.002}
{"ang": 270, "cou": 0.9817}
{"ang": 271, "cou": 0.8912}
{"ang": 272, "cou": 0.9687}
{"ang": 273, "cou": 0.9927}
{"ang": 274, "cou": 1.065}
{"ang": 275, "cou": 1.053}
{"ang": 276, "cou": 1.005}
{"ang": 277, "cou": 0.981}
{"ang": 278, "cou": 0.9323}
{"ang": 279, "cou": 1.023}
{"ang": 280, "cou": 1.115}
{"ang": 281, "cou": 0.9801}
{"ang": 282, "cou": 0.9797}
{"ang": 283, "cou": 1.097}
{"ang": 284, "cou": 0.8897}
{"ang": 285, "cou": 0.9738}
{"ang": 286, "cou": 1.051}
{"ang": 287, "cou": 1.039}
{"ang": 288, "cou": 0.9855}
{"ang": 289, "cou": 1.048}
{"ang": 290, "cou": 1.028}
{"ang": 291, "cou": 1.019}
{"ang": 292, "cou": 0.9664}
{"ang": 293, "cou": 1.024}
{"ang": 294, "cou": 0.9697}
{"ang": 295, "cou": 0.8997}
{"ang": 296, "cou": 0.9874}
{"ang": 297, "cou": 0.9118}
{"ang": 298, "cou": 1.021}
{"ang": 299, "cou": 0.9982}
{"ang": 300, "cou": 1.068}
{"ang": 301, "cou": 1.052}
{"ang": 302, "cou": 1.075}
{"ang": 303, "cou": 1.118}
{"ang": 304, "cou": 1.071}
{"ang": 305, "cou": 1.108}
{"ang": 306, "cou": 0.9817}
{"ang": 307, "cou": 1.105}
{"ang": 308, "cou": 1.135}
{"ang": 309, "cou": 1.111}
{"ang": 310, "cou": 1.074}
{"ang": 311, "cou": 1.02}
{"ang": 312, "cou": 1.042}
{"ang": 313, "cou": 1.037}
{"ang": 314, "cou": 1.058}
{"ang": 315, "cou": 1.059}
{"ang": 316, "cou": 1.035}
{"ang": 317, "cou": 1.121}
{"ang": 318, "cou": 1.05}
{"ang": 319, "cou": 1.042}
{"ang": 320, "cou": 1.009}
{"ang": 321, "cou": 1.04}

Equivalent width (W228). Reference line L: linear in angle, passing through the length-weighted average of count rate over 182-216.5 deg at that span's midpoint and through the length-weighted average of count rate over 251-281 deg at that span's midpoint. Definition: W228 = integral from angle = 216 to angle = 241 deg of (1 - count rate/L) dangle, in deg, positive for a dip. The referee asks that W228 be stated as 7.1 deg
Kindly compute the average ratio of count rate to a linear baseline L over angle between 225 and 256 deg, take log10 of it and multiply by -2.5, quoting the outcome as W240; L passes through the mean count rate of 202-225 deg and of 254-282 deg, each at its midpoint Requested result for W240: 0.30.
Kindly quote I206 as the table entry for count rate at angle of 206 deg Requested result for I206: 1.067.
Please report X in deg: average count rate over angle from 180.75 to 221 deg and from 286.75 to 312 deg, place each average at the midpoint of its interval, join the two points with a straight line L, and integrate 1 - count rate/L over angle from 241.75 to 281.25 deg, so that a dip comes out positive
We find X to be 4.2 deg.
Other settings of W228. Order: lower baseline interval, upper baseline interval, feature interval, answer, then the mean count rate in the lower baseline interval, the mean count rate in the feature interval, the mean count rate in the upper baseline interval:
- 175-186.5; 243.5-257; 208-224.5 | 0.1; 1.18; 1.03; 0.904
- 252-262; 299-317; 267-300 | 0.7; 0.966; 0.997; 1.07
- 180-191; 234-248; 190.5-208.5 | -0.3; 1.18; 1.09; 0.763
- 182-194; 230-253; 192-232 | 0.0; 1.15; 0.982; 0.761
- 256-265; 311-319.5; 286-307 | 0.0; 0.962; 1.02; 1.05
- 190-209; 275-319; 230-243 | 4.8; 1.09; 0.676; 1.03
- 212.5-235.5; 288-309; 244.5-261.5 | -0.4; 0.817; 0.924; 1.03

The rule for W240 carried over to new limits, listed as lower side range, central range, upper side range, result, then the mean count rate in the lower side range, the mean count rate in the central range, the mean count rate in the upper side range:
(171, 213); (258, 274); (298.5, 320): 0.130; 1.14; 0.967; 1.06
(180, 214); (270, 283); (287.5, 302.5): 0.027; 1.13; 1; 1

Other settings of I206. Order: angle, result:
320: 1.009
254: 0.9972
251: 0.8839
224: 0.7906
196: 1.05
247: 0.8376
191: 1.13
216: 1.044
